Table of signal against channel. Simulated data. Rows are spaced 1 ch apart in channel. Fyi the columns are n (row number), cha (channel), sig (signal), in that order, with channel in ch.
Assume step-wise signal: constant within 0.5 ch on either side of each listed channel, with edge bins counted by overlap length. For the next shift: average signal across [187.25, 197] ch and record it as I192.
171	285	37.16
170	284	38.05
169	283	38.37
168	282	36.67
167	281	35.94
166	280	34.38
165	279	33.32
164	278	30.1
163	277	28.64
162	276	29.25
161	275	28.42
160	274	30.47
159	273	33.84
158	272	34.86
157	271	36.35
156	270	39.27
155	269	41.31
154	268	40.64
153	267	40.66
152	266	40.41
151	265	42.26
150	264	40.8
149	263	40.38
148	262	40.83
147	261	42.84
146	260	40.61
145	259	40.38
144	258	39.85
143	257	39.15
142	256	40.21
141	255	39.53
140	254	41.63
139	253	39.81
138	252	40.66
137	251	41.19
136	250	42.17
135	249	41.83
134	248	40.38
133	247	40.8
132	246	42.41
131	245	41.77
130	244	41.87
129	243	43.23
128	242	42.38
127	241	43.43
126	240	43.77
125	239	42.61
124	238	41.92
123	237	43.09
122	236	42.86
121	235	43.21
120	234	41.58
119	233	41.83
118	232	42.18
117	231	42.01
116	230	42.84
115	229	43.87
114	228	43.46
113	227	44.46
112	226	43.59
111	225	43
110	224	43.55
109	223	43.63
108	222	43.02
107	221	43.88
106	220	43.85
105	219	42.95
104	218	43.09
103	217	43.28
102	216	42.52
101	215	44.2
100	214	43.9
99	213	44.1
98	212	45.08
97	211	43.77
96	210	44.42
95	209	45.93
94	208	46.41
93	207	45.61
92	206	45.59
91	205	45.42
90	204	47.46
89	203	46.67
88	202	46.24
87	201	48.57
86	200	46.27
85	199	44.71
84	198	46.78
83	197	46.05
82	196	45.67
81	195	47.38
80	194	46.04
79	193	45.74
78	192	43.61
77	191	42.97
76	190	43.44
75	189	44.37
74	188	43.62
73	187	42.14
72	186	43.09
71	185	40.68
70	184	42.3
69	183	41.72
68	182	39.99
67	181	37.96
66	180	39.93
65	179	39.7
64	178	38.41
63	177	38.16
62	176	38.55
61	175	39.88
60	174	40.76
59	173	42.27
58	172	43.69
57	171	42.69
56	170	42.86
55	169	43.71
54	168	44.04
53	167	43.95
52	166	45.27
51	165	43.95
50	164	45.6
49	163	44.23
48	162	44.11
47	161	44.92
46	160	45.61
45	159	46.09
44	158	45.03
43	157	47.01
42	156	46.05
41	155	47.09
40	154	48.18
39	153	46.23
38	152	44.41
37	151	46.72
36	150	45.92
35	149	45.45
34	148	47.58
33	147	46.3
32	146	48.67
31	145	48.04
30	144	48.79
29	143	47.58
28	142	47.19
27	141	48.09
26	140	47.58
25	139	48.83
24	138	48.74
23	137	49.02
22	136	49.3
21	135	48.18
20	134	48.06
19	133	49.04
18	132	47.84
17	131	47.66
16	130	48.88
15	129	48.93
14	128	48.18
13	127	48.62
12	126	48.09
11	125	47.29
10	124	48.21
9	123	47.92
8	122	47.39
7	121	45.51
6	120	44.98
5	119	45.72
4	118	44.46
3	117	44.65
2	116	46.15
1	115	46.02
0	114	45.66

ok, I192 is 44.8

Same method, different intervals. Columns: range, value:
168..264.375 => 42.8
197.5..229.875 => 44.6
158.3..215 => 43.8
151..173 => 45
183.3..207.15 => 45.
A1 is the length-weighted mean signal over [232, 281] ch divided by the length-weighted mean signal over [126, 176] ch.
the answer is 0.85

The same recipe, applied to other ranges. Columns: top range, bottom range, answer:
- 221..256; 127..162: 0.89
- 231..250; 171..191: 1.03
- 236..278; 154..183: 0.92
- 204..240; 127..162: 0.92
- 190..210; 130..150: 0.96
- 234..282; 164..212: 0.90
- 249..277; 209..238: 0.89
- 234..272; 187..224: 0.92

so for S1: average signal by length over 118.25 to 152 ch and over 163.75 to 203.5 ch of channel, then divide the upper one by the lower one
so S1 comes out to 0.91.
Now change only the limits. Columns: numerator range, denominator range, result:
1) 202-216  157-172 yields 1.02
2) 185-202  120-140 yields 0.93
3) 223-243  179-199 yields 0.99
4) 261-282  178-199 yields 0.84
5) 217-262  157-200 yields 0.98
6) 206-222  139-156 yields 0.94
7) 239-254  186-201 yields 0.93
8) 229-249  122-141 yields 0.88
